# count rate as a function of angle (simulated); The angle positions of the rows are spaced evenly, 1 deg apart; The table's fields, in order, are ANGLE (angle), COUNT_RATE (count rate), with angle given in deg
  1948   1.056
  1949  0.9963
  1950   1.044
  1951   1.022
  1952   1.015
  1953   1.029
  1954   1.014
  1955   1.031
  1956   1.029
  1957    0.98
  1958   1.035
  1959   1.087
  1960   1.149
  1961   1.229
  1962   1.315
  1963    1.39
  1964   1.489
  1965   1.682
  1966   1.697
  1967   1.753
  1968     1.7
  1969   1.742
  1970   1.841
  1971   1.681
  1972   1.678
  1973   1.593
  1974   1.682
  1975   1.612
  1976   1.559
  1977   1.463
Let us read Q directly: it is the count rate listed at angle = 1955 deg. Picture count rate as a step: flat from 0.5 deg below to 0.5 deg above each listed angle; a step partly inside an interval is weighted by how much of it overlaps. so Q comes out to 1.031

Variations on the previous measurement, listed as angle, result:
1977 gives 1.463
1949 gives 0.9963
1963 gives 1.39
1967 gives 1.753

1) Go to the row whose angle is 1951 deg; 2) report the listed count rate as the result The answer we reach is 1.022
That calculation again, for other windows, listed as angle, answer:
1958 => 1.035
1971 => 1.681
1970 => 1.841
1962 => 1.315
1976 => 1.559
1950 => 1.044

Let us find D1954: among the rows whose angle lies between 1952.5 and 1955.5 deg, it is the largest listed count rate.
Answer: 1.031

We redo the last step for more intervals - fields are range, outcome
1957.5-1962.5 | 1.315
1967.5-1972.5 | 1.841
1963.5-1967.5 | 1.753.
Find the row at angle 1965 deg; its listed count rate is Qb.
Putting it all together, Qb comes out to 1.682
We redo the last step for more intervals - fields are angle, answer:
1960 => 1.149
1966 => 1.697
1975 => 1.612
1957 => 0.98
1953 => 1.029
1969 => 1.742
